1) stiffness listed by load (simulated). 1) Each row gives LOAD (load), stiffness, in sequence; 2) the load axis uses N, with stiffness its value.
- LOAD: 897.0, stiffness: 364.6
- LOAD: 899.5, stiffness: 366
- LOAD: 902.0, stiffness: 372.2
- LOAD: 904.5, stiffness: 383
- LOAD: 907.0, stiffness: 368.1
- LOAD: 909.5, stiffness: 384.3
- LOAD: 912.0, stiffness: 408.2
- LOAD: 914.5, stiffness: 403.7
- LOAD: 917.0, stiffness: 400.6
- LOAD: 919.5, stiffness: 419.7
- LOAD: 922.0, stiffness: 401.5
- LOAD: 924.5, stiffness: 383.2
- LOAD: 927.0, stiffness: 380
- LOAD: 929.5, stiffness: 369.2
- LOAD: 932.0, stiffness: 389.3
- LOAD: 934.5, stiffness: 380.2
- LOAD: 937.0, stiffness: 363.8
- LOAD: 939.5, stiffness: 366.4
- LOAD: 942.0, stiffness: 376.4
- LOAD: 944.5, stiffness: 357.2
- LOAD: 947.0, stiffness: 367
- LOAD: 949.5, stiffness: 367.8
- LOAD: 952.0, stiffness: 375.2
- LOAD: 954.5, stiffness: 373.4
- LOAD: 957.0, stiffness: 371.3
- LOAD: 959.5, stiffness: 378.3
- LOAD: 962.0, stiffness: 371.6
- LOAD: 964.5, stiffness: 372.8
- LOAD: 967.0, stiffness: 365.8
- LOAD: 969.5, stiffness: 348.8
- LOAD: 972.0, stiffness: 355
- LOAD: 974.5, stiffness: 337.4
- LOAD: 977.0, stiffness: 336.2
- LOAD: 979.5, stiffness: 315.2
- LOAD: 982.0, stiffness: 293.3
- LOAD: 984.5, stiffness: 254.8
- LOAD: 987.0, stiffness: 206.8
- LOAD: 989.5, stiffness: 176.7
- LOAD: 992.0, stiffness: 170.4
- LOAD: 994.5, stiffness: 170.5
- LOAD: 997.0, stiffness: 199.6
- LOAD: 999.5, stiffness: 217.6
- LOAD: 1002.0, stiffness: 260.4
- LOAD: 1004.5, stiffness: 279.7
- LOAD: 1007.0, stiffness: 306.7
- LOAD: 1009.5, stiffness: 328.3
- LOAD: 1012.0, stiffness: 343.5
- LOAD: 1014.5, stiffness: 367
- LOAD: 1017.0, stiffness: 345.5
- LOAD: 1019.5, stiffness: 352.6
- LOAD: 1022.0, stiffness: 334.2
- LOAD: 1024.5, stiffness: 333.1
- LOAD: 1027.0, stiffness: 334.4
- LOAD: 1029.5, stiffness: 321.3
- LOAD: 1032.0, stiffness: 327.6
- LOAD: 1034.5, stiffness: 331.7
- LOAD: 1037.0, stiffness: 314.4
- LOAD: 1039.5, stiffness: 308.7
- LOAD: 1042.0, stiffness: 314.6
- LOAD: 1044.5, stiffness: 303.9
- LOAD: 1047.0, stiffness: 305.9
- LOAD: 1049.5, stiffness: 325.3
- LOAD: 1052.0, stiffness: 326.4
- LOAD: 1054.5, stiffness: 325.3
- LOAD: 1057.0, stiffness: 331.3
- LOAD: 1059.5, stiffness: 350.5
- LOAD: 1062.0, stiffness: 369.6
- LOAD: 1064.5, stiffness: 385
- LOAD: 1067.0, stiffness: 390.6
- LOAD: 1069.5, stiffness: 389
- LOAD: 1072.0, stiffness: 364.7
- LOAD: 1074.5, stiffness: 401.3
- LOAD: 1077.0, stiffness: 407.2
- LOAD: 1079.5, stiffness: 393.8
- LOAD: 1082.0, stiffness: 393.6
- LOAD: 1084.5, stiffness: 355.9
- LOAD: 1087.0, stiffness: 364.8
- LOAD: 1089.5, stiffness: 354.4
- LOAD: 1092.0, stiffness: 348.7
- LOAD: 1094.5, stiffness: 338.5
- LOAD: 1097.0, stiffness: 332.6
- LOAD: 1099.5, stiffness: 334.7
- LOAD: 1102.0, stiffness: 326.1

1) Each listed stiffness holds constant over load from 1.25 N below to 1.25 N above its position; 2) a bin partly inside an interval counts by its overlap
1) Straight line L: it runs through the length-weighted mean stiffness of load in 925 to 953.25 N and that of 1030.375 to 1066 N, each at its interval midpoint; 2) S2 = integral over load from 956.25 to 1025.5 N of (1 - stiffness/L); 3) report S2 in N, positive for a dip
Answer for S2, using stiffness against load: 9.8 N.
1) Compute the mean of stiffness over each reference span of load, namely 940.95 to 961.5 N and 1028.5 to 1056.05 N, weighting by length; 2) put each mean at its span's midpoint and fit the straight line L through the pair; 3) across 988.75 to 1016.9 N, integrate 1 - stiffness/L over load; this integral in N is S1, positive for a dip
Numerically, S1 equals 6.5 N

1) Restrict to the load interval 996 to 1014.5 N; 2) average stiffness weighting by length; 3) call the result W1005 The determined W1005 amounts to 284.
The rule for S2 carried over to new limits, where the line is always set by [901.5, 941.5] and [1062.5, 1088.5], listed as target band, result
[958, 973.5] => 0.8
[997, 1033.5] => 6.7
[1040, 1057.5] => 3.0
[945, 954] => 0.4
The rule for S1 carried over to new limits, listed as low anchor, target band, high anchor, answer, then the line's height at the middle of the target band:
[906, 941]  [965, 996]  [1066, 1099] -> 8.31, 381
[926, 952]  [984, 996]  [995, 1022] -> 4.75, 318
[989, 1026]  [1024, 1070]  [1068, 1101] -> -1.38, 326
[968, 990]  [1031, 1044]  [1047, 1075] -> 0.80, 339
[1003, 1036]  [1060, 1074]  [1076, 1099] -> -1.01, 354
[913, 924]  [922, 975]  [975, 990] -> -4.68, 343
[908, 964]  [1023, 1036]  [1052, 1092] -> 1.53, 373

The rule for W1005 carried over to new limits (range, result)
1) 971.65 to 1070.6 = 308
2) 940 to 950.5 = 367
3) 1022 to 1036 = 330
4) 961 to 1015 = 288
